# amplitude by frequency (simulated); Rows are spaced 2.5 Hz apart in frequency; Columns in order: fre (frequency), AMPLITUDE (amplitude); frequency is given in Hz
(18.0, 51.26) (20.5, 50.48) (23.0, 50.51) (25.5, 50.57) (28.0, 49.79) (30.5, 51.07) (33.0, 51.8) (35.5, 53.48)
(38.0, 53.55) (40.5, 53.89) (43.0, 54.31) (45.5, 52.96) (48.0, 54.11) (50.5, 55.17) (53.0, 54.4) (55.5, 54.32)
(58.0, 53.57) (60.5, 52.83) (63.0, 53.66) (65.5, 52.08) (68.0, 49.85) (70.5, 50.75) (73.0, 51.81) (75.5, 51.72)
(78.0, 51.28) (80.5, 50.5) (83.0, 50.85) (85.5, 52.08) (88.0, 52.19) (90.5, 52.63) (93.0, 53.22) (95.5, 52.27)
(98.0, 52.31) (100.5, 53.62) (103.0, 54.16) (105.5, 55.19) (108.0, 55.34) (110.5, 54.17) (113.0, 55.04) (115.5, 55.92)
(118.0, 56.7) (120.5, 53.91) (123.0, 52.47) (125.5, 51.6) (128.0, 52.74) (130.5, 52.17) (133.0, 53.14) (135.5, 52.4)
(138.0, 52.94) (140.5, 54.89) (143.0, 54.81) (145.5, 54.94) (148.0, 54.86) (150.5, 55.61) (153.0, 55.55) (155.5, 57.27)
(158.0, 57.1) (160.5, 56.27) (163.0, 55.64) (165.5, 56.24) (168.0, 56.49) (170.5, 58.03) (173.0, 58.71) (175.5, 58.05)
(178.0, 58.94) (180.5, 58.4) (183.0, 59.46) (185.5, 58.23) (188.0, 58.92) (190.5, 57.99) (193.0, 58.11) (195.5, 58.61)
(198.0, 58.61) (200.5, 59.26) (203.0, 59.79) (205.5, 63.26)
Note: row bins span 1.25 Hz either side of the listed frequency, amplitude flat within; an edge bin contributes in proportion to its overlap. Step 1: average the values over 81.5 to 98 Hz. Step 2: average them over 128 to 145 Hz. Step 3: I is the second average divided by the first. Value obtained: 1.02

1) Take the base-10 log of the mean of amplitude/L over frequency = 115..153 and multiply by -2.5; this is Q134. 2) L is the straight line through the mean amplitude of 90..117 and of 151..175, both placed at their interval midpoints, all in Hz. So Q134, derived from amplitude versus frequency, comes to 0.030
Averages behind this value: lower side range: 54.1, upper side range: 56.8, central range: 54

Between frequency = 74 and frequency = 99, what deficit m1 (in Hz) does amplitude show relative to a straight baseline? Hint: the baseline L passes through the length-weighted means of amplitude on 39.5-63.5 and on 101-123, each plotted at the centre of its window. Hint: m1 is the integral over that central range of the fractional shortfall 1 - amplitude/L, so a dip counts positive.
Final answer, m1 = 1.2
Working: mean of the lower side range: 53.9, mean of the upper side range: 54.9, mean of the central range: 51.9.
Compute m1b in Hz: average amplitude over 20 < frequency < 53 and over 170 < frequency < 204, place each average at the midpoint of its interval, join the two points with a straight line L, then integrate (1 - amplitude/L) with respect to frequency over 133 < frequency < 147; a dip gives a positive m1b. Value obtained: 0.7 Hz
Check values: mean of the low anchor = 52.6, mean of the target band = 53.9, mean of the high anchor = 58.7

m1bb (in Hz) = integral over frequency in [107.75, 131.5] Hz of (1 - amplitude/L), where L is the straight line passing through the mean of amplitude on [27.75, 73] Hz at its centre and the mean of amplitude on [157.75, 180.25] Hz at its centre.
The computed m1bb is 0.6 Hz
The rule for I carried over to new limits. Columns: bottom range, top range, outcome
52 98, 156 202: 1.11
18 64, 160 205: 1.10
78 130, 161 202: 1.09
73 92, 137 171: 1.08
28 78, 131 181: 1.06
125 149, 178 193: 1.10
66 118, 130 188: 1.06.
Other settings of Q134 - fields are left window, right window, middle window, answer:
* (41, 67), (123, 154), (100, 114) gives -0.018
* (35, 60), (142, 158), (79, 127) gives 0.030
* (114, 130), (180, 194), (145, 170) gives 0.006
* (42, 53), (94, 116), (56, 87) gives 0.048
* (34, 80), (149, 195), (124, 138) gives 0.069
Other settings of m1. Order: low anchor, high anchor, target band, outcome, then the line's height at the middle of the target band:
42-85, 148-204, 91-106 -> 0.23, 54.2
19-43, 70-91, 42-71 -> -0.87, 51.7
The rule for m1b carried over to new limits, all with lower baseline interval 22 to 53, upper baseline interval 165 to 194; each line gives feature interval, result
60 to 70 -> 0.3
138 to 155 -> 0.6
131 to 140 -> 0.6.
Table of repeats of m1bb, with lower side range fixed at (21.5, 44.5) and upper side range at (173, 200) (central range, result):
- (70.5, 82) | 0.6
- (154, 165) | 0.2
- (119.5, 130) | 0.6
